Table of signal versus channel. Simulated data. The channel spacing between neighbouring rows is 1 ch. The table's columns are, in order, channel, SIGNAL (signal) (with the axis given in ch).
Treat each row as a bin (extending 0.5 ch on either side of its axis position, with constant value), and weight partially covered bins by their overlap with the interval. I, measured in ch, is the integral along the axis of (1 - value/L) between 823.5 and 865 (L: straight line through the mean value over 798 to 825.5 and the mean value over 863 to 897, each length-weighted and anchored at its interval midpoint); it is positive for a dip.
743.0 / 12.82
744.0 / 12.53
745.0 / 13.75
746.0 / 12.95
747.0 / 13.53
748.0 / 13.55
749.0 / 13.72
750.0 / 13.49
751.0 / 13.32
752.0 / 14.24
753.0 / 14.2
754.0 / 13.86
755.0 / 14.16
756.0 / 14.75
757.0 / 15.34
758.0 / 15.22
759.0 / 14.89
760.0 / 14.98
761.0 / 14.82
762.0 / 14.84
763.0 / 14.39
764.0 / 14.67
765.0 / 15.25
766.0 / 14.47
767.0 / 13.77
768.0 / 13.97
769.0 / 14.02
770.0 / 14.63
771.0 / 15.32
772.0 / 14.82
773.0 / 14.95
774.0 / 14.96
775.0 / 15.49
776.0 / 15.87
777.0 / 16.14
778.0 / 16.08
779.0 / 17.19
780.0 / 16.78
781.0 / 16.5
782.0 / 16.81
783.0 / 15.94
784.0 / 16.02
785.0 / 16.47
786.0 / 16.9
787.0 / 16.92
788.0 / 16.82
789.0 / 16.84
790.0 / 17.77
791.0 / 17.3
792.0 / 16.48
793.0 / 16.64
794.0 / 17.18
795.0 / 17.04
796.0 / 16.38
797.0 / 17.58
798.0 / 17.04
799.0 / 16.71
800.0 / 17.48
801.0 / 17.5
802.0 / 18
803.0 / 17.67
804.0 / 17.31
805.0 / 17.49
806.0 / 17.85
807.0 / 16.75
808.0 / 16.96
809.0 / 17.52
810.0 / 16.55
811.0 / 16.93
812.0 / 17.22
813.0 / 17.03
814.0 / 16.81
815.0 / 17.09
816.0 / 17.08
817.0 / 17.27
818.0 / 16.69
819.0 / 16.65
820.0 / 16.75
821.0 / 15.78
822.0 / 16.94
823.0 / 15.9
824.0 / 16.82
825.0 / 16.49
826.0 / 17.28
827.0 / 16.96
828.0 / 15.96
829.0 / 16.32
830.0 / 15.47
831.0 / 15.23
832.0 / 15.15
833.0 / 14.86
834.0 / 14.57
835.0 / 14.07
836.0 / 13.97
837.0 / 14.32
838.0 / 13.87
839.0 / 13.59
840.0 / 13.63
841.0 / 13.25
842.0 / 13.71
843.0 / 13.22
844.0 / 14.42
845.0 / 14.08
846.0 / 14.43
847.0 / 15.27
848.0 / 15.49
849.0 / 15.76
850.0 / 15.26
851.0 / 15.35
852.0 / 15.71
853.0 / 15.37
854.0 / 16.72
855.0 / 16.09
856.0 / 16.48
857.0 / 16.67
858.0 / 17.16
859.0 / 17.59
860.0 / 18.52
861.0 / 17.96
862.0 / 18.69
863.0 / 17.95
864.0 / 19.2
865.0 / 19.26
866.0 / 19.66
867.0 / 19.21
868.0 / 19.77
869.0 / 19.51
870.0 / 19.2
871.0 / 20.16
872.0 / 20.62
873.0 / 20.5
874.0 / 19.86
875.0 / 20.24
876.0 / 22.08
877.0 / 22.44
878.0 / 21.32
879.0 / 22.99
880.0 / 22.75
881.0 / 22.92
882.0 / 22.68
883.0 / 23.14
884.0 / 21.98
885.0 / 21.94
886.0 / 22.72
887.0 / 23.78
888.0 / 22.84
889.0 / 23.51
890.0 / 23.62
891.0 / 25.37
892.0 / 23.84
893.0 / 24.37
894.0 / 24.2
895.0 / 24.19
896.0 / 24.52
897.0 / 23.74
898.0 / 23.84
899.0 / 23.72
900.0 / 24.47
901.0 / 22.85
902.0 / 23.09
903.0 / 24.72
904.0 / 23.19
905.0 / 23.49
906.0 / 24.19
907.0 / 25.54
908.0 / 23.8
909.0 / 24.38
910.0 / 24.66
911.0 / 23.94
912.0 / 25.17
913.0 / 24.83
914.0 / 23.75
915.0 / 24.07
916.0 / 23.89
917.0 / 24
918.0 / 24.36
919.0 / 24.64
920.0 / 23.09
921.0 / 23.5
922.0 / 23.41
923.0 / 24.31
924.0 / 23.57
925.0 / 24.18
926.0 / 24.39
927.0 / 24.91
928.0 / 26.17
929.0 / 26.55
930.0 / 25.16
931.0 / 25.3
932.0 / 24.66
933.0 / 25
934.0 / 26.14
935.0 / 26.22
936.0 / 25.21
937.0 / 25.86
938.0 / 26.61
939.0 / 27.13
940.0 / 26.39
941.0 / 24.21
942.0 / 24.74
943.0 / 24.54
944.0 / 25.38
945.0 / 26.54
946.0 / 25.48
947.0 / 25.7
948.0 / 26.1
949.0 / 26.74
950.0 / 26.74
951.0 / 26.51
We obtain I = 7.8 ch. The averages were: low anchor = 17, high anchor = 21.9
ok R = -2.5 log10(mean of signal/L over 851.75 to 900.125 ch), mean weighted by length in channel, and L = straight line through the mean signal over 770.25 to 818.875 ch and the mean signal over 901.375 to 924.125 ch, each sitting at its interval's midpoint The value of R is 0.05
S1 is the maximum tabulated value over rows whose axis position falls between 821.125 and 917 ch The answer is 25.54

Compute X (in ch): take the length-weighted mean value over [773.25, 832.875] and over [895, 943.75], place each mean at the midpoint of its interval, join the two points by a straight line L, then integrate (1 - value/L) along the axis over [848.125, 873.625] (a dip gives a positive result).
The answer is 3.39 ch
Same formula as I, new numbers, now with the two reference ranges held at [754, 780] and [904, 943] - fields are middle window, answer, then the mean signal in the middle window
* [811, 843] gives 5.1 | 15.7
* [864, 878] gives 0.8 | 20.2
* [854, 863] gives 1.4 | 17.4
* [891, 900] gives -0.4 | 24.1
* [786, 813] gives -0.2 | 17.1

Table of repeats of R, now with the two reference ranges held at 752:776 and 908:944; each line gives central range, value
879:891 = -0.04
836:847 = 0.37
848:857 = 0.26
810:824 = 0.08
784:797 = -0.03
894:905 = -0.03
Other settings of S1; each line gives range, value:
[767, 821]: 18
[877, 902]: 25.37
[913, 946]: 27.13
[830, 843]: 15.47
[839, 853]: 15.76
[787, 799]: 17.77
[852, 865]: 19.26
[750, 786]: 17.19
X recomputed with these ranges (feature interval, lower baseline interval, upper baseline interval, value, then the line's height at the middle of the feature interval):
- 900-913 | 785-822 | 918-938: -0.3 ch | 23.5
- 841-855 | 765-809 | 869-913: 3.7 ch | 20.3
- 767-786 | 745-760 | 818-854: -1.6 ch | 14.4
